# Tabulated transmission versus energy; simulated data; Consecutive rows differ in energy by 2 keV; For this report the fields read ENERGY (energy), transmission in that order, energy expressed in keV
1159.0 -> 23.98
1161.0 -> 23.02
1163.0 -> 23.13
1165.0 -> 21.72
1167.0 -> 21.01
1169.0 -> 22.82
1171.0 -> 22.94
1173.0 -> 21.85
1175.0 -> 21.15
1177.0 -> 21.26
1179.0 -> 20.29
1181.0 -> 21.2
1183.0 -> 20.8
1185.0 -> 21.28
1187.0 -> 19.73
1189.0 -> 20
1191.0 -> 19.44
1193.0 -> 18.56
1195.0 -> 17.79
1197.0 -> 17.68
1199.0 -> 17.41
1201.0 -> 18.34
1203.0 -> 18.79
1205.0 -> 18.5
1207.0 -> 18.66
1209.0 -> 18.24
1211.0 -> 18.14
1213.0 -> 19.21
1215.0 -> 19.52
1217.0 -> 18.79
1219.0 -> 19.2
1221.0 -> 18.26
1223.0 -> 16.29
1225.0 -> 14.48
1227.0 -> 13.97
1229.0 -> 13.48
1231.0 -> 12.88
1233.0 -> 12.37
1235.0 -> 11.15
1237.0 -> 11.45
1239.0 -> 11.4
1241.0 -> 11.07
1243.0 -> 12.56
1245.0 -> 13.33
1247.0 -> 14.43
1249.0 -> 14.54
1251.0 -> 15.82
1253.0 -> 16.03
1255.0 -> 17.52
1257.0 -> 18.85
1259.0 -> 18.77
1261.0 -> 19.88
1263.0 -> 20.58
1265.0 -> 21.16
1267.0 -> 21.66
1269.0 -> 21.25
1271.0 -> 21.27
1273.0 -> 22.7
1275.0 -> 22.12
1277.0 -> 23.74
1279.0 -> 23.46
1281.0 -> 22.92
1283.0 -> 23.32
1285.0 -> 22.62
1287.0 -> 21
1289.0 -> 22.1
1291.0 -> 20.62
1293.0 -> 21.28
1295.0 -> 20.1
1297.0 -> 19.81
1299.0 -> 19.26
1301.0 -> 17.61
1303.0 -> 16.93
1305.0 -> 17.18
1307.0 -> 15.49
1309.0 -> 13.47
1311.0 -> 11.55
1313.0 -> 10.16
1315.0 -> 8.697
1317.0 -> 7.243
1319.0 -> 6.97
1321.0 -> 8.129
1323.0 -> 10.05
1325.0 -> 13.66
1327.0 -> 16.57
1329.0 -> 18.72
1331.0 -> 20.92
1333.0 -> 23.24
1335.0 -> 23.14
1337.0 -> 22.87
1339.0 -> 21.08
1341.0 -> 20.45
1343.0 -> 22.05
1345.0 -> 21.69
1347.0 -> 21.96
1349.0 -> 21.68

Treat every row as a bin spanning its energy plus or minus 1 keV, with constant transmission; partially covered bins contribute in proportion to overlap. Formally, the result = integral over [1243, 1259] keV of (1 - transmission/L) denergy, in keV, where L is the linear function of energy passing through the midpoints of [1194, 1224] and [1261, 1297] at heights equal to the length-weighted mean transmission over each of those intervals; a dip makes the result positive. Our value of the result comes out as 3.64 keV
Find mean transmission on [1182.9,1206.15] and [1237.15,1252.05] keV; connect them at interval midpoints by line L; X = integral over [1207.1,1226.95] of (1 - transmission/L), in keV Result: -1.76 keV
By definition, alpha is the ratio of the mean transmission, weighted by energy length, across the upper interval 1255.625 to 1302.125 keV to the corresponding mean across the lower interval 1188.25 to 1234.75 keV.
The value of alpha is 1.2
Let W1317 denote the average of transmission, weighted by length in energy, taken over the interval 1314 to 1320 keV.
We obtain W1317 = 7.64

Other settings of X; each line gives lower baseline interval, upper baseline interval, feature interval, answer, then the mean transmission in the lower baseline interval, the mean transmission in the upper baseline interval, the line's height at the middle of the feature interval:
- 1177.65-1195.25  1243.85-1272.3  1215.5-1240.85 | 6.1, 20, 18.2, 19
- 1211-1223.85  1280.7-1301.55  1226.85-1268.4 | 8.8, 18.5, 21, 19.5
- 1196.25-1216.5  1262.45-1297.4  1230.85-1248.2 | 6.7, 18.5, 21.8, 20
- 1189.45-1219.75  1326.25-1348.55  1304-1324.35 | 9.6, 18.6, 21.2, 20.8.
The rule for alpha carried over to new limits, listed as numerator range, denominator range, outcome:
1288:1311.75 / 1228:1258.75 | 1.29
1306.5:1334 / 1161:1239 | 0.71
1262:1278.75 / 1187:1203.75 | 1.18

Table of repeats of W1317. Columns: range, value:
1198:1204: 18.2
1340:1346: 21.4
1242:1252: 14.1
